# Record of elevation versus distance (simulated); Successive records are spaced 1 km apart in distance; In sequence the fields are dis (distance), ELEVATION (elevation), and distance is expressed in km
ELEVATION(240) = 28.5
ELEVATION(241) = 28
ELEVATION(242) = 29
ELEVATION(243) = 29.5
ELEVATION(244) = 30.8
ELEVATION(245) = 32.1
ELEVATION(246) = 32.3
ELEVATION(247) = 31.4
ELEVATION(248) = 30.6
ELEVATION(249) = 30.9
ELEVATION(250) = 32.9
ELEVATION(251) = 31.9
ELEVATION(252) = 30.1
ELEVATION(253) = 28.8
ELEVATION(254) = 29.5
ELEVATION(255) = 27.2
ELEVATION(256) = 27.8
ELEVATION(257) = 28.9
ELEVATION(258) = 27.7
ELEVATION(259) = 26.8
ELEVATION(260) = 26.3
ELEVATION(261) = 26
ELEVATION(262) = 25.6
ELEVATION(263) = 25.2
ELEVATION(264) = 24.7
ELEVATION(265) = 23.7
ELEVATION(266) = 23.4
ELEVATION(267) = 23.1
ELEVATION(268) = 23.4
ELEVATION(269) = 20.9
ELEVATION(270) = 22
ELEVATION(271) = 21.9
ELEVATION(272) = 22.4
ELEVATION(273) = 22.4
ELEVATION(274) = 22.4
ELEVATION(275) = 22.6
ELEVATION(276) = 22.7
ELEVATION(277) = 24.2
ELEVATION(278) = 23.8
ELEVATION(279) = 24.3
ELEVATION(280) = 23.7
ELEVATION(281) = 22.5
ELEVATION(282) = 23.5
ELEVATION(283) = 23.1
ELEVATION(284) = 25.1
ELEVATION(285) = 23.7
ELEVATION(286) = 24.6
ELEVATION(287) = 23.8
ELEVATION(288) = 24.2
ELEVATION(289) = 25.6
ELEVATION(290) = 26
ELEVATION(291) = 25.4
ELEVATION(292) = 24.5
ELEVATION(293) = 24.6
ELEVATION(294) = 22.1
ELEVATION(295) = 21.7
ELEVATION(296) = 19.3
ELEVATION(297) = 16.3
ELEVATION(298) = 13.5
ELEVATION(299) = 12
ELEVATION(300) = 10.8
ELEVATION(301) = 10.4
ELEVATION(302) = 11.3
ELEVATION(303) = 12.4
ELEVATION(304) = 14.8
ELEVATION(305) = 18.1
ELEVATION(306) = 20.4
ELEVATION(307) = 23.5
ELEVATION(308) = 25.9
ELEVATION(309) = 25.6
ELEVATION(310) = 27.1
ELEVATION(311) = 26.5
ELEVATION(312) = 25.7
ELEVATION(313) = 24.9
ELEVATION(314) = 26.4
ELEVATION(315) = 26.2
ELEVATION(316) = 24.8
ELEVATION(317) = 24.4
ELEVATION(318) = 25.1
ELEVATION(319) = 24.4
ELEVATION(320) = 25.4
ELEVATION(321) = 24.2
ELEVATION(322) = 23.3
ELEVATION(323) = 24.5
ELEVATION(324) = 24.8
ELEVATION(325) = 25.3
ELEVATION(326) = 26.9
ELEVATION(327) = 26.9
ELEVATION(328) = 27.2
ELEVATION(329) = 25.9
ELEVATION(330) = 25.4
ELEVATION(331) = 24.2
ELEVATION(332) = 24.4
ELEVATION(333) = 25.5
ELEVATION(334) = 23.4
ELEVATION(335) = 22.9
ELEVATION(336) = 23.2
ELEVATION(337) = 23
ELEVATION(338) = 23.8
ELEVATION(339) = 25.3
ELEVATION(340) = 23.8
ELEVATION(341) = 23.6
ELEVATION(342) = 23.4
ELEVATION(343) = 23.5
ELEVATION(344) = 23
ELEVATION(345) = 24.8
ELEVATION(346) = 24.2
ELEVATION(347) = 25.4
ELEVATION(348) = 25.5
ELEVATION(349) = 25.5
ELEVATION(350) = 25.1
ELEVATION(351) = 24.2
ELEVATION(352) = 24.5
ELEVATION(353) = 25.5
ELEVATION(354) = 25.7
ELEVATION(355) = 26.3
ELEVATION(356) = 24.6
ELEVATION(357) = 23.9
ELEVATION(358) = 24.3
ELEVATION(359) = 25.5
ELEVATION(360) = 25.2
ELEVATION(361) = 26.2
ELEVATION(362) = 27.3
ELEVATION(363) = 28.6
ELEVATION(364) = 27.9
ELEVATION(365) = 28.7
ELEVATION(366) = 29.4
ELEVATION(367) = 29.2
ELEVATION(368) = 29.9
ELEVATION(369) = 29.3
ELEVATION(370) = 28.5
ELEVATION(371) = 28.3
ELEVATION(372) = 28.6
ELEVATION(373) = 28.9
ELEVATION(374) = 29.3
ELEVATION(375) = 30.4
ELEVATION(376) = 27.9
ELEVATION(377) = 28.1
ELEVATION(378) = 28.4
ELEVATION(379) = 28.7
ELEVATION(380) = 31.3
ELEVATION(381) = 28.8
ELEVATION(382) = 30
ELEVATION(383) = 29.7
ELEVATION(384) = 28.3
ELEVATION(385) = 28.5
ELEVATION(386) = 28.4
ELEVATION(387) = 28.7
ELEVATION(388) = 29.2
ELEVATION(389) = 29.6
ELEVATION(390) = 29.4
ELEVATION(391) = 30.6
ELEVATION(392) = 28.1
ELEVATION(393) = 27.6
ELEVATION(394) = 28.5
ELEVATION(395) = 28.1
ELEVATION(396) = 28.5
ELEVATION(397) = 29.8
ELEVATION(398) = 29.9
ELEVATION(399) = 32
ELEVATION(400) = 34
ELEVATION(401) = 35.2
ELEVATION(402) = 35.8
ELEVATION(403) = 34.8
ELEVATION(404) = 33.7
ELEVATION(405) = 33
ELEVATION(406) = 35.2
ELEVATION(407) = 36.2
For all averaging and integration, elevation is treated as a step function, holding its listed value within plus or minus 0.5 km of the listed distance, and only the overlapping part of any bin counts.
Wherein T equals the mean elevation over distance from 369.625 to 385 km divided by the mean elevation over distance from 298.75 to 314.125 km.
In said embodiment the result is 1.47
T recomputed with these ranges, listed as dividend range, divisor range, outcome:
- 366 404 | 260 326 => 1.32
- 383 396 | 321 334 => 1.14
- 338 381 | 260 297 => 1.13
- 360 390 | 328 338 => 1.18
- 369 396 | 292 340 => 1.29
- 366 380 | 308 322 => 1.14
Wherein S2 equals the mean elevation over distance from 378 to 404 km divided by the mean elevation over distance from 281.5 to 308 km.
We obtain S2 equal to 1.50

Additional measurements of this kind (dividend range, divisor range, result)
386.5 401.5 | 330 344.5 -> 1.26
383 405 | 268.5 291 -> 1.30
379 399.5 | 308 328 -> 1.15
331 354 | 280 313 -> 1.15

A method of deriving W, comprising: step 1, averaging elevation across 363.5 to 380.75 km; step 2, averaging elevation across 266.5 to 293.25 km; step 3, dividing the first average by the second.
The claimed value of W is 1.23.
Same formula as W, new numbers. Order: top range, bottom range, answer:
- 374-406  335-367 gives 1.20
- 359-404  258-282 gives 1.24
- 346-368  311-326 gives 1.04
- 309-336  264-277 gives 1.11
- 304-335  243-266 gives 0.86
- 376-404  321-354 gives 1.22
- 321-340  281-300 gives 1.13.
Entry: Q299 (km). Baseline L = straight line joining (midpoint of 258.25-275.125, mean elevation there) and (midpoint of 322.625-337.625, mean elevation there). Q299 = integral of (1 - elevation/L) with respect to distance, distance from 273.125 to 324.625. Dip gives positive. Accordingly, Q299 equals 4.4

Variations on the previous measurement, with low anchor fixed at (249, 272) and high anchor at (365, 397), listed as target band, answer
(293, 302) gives 3.7 km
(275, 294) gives 1.9 km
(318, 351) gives 3.9 km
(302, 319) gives 2.8 km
